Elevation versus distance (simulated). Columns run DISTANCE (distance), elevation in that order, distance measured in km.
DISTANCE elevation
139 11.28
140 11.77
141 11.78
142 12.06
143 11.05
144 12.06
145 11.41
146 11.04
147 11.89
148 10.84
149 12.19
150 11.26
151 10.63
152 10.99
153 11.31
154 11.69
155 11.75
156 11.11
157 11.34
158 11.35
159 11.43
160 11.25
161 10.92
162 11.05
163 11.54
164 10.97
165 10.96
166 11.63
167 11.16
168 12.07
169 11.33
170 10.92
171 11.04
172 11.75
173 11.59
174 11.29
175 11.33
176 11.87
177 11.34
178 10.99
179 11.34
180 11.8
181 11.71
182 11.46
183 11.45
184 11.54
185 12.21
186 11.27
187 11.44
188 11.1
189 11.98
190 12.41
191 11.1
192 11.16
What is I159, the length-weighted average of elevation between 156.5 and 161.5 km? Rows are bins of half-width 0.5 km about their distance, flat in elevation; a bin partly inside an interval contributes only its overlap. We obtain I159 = 11.3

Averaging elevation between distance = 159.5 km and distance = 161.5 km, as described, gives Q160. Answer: 11.1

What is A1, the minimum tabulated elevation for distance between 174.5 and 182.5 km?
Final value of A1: 10.99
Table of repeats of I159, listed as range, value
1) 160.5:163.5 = 11.2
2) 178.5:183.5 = 11.6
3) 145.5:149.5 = 11.5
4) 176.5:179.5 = 11.2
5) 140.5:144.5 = 11.7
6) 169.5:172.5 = 11.2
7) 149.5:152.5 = 11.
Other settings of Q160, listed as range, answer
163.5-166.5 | 11.2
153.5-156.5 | 11.5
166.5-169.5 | 11.5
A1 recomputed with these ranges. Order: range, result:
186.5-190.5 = 11.1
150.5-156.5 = 10.63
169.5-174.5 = 10.92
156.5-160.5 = 11.25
